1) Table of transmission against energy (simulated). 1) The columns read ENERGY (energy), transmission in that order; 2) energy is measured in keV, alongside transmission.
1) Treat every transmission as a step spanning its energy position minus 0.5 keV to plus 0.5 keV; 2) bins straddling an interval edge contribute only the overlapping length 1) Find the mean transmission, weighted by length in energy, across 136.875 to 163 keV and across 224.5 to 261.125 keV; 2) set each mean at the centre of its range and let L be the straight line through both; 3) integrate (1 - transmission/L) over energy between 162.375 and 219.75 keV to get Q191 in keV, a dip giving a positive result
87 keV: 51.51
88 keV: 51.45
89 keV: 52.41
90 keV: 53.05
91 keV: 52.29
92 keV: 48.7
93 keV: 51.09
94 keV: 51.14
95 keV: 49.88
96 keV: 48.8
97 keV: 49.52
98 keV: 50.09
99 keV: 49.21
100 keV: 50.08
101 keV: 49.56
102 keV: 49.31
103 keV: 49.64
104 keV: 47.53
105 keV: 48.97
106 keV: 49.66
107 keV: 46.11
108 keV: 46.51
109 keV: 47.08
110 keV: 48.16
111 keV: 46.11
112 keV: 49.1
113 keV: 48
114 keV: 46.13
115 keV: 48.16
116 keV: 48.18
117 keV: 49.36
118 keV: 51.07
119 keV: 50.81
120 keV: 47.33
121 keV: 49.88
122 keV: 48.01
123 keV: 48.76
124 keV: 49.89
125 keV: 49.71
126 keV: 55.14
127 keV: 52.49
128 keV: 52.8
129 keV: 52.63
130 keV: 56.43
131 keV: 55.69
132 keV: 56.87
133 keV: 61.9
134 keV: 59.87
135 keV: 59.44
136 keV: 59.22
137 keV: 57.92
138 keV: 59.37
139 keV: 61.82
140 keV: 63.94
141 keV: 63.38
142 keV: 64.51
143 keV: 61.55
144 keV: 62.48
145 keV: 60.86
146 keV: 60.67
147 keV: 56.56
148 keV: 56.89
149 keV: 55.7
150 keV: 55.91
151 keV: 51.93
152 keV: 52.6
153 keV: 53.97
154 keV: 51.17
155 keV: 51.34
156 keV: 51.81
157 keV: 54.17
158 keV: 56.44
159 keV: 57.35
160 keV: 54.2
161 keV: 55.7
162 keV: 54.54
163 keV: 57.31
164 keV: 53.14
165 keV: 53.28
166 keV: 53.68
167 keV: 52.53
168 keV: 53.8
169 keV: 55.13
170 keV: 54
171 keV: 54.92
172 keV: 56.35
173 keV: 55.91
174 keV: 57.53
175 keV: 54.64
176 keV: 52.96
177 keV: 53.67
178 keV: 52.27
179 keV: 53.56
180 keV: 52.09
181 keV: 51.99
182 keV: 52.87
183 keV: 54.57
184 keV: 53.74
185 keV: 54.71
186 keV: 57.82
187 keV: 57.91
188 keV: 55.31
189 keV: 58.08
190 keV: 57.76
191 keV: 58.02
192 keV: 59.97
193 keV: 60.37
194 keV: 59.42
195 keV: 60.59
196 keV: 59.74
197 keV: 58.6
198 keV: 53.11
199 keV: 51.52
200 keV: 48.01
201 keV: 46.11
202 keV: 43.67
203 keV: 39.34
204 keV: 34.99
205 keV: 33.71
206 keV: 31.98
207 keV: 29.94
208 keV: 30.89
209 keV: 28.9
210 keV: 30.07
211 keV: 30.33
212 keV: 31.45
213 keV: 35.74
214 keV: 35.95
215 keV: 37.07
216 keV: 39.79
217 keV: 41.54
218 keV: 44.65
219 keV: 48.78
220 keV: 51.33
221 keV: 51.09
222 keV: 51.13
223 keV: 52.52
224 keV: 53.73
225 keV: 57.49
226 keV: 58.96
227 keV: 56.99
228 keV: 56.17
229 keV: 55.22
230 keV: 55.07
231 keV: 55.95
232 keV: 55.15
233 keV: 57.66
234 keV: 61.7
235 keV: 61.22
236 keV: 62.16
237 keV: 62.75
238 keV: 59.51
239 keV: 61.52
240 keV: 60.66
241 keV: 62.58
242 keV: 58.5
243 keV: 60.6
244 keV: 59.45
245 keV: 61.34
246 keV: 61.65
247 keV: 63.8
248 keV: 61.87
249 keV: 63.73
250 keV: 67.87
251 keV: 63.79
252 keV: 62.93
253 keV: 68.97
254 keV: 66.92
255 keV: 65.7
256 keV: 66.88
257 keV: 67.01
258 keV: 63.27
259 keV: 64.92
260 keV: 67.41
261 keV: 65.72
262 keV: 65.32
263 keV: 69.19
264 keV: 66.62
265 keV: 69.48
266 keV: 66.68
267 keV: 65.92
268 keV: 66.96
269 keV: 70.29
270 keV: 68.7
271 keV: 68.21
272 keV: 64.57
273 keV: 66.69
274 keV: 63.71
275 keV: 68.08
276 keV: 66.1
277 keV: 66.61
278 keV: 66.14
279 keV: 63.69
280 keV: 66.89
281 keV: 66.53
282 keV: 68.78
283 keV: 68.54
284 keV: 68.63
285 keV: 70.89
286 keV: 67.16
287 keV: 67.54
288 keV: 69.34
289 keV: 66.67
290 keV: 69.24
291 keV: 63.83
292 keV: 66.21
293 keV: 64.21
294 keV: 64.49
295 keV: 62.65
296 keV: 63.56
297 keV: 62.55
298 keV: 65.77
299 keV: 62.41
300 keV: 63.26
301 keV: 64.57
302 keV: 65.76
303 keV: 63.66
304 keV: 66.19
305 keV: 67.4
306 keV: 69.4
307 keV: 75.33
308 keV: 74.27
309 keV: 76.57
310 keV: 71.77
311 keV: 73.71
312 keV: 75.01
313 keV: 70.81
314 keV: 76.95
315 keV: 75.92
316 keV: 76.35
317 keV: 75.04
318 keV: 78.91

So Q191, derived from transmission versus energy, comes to 9.7 keV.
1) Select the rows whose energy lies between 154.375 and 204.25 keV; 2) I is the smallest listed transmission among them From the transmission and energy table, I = 34.99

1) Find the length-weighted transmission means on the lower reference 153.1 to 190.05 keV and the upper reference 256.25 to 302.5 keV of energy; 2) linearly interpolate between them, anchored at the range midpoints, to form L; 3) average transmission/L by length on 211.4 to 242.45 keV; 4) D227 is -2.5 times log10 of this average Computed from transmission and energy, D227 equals 0.16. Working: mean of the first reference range 54.5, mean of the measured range 52.6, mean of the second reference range 66.3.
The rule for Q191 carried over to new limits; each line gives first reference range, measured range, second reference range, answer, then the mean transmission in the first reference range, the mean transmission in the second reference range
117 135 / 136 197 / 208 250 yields -4.1 keV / 53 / 52.5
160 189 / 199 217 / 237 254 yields 6.8 keV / 54.6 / 62.6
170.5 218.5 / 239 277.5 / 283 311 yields -3.3 keV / 48.2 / 67.3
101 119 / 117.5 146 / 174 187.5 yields -3.5 keV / 48.3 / 54.2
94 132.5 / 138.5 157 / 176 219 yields -3.3 keV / 49.8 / 47.3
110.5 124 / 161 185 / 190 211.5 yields -3.9 keV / 48.6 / 45.5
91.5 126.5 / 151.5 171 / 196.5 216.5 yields -4.8 keV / 49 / 38.6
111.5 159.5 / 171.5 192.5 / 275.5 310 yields 1.1 keV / 54.8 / 67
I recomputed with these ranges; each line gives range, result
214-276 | 35.95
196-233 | 28.9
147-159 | 51.17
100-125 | 46.11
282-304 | 62.41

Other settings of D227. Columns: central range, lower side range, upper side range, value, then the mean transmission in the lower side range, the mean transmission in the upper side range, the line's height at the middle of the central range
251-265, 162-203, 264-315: -0.04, 54.6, 67.7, 63.8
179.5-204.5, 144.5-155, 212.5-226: -0.07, 55.4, 46.7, 50.1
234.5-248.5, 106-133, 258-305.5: 0.02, 50.2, 66.3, 62.3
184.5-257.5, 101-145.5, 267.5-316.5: 0.16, 53.2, 68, 61.8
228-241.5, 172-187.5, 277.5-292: 0.04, 54.5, 67.4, 61.2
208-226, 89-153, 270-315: 0.40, 52.9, 67.7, 61.2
